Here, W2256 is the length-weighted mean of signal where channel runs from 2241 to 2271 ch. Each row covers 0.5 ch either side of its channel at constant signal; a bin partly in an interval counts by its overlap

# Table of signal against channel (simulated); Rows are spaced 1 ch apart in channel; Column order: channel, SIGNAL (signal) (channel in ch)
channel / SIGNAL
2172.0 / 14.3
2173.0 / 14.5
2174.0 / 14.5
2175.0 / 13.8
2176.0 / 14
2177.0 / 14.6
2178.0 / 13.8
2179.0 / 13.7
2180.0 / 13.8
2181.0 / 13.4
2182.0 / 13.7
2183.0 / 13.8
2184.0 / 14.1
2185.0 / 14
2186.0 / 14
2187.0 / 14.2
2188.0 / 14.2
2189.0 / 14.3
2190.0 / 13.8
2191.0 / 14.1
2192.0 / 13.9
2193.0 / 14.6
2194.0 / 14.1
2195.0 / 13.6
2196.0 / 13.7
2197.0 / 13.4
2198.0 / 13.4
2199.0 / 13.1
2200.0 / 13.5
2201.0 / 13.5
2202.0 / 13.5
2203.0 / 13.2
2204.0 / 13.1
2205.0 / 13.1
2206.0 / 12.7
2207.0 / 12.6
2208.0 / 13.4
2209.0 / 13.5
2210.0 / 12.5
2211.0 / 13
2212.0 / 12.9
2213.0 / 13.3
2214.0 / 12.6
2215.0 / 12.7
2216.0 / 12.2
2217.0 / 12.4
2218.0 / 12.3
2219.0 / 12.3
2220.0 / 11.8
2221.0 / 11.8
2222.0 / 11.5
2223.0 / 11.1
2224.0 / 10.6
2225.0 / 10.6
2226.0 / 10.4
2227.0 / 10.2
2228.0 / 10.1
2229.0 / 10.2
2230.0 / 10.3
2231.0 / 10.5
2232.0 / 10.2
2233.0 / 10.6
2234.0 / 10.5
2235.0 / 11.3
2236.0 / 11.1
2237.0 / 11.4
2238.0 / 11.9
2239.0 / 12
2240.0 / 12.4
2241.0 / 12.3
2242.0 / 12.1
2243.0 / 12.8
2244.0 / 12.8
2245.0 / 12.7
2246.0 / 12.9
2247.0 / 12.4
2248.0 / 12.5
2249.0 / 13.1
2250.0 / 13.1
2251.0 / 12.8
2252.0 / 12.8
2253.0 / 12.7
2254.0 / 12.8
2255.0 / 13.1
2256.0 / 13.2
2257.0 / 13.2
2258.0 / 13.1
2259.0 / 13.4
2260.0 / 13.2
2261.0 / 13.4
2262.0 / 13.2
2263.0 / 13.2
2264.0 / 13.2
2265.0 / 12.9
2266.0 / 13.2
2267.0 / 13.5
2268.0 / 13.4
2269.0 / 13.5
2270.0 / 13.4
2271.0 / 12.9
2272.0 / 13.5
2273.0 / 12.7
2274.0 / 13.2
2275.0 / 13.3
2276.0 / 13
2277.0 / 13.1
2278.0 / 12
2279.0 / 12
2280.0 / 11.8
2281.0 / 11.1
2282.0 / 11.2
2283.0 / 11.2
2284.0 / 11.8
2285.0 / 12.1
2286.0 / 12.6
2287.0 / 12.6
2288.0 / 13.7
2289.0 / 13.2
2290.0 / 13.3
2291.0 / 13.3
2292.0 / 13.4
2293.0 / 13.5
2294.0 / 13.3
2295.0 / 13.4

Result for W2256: 13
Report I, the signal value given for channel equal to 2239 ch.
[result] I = 12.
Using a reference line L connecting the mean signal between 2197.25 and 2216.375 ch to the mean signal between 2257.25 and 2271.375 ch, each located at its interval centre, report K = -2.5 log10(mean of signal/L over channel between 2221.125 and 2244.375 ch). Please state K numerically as 0.177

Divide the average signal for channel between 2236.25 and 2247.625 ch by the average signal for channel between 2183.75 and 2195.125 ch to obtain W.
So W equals 0.87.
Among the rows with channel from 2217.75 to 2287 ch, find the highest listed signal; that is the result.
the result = 13.5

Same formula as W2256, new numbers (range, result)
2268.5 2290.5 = 12.6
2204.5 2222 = 12.6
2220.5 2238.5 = 10.8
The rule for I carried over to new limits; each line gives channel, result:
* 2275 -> 13.3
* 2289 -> 13.2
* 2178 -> 13.8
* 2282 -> 11.2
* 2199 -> 13.1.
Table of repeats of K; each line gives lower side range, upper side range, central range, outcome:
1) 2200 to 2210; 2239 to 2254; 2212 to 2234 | 0.14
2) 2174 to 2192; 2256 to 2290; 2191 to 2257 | 0.09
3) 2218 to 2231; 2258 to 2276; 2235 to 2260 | -0.04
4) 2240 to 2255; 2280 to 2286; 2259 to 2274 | -0.10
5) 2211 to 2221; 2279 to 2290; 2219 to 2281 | 0.01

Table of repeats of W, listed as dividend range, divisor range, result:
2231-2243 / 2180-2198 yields 0.82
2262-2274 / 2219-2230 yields 1.22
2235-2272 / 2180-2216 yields 0.95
